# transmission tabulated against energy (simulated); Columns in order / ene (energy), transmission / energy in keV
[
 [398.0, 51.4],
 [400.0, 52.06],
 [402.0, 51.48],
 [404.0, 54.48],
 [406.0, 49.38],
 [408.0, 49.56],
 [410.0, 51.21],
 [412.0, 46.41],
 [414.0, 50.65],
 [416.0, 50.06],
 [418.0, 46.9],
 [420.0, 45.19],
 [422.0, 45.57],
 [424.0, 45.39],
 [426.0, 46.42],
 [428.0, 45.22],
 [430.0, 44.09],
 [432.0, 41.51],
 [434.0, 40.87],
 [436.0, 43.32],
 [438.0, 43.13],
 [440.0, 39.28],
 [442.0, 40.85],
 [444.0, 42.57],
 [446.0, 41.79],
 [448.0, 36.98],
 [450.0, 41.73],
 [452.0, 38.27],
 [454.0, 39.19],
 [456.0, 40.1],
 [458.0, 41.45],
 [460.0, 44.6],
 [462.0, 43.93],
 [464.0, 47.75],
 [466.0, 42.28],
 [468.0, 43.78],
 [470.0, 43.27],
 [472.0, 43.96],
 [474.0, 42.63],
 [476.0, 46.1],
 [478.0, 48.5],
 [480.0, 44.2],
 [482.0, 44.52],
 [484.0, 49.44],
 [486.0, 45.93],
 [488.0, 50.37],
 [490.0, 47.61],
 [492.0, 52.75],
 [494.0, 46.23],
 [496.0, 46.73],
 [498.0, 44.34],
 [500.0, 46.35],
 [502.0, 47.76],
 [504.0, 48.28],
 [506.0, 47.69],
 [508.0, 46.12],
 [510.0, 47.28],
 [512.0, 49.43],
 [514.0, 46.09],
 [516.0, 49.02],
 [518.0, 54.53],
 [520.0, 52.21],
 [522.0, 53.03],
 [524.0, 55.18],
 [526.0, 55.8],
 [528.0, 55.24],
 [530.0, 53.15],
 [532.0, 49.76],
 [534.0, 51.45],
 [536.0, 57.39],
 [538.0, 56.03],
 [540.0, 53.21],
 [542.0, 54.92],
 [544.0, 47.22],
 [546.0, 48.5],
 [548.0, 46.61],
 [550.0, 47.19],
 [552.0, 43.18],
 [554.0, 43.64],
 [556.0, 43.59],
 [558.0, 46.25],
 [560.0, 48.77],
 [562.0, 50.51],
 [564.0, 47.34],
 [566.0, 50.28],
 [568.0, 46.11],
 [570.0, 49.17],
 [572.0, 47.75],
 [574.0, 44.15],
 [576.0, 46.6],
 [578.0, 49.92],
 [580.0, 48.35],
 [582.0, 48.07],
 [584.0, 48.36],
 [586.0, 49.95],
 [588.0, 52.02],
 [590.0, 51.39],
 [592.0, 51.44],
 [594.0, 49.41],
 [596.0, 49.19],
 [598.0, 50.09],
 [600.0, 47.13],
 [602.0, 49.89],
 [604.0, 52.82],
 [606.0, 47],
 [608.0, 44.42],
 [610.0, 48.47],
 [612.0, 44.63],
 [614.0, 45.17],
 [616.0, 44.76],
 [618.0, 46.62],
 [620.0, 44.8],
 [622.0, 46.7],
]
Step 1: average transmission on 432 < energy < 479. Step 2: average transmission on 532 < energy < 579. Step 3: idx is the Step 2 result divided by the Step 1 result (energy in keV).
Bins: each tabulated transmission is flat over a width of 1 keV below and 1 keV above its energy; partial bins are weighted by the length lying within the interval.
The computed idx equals 1.15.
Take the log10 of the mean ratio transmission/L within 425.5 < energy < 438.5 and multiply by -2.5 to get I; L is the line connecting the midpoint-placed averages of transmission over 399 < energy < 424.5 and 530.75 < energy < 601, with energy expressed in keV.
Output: 0.13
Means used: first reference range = 49.2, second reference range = 49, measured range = 43.4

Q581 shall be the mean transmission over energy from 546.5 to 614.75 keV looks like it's 47.9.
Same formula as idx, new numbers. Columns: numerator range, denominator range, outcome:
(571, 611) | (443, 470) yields 1.16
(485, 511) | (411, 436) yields 1.04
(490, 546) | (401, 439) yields 1.08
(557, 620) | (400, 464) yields 1.08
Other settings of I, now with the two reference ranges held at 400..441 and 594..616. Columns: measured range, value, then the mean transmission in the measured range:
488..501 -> -0.01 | 47.6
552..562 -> 0.04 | 45.8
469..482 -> 0.05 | 44.8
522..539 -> -0.15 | 54.2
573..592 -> -0.03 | 48.9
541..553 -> -0.01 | 47.9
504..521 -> -0.04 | 49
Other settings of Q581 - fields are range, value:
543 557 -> 45.7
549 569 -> 46.7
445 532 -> 46.7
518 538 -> 53.8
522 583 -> 49.6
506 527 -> 50.7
